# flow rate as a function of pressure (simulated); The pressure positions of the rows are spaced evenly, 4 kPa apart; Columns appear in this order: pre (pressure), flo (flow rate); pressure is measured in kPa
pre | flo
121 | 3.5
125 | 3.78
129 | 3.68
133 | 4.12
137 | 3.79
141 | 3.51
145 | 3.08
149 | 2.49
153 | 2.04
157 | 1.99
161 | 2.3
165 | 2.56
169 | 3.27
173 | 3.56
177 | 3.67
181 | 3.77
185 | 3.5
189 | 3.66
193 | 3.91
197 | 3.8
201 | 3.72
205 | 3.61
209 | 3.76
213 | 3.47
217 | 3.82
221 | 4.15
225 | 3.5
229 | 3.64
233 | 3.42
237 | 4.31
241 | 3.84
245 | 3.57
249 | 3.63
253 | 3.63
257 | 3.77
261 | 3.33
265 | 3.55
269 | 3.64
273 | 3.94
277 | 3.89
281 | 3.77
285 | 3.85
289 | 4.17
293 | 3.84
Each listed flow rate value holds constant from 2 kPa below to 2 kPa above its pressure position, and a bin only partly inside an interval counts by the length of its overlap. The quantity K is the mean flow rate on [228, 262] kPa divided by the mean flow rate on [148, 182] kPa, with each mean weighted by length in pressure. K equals 1.30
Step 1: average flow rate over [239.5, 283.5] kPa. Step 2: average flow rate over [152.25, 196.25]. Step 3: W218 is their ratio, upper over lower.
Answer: 1.2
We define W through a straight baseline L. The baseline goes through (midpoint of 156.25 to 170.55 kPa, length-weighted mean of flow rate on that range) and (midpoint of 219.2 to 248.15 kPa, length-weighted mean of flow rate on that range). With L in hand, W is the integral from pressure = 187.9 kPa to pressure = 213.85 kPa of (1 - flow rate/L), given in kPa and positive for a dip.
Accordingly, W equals -4.2 kPa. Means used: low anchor 2.55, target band 3.72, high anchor 3.77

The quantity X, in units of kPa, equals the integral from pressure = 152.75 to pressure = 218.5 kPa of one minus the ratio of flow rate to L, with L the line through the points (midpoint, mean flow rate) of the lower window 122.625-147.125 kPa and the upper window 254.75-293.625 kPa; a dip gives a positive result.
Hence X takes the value 6.2 kPa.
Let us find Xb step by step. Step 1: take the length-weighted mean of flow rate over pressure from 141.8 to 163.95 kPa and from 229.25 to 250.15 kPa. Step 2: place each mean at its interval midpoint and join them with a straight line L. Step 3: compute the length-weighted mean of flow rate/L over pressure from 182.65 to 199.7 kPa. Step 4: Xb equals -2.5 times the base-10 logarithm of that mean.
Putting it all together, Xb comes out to -0.22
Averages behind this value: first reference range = 2.45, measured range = 3.72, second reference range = 3.75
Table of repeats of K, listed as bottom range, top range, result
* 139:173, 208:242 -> 1.39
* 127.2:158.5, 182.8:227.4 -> 1.20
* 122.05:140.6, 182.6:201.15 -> 0.98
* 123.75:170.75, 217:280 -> 1.23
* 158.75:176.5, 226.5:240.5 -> 1.27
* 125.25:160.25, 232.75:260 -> 1.21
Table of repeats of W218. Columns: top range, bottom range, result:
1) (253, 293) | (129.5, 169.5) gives 1.28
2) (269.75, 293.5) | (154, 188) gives 1.27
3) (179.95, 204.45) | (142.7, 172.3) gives 1.44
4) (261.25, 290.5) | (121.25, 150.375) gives 1.08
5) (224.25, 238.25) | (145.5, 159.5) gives 1.63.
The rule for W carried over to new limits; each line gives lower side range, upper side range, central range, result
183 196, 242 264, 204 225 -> -0.5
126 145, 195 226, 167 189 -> 0.9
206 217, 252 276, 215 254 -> -1.1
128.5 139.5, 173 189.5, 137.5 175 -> 9.6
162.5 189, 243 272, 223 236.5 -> -0.3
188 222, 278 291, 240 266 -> 1.7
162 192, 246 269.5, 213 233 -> -1.2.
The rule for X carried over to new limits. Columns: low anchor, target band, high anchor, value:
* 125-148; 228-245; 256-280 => -0.6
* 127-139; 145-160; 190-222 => 6.0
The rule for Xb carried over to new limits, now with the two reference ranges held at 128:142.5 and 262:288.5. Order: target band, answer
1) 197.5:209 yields 0.025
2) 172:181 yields 0.038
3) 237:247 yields -0.013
